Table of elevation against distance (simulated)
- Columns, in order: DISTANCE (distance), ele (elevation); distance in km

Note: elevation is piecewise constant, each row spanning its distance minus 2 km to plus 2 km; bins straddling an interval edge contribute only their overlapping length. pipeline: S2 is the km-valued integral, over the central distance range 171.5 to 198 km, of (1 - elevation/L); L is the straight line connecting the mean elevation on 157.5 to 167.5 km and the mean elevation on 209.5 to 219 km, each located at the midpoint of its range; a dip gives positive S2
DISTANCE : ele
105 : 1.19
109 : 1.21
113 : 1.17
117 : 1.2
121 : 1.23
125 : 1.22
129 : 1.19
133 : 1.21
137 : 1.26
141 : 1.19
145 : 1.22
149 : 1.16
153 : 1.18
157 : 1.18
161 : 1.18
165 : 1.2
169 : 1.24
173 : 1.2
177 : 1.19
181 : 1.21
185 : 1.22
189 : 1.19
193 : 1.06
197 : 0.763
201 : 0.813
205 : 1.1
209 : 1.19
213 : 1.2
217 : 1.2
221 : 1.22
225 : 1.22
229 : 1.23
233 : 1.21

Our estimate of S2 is 1.4 km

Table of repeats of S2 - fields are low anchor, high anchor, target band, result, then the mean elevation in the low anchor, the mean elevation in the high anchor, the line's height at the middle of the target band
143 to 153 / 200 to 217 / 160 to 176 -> -0.62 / 1.19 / 1.11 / 1.16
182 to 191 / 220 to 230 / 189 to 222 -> 3.90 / 1.21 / 1.22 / 1.21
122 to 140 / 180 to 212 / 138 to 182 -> -1.76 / 1.22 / 1.07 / 1.15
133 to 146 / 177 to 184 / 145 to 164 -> 0.54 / 1.22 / 1.21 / 1.22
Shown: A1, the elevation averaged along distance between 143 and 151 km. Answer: 1.19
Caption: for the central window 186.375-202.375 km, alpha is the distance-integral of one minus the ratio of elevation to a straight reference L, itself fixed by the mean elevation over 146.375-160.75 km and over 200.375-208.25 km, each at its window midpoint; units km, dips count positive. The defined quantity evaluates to 1.2 km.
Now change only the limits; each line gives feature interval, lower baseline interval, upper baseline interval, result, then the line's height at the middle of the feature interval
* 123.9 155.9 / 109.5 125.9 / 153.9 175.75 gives 0.0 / 1.2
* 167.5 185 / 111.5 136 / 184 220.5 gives -1.3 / 1.12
